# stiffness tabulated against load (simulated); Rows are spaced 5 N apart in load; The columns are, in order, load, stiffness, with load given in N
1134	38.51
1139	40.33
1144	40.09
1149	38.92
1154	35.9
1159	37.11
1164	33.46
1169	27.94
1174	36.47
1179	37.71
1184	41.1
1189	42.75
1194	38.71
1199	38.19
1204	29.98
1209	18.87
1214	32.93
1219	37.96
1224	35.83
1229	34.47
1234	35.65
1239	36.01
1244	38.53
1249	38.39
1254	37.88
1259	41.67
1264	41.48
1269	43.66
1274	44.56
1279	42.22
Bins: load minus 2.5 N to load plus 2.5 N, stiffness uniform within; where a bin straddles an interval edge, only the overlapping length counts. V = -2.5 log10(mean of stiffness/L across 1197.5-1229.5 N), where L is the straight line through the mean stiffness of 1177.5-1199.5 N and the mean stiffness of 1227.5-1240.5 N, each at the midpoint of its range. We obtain 0.157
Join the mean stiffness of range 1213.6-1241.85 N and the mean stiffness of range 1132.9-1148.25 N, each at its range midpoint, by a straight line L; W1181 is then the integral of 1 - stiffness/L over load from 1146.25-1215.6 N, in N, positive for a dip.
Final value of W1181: 5.1 N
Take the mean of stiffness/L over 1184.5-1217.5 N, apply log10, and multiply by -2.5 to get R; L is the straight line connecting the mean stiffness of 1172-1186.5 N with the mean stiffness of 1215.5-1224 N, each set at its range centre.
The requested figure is 0.10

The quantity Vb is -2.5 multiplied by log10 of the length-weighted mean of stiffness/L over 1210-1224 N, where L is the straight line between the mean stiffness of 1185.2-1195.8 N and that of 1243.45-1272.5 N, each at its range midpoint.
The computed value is 0.205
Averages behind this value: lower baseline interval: 40.9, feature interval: 33.7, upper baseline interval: 40.5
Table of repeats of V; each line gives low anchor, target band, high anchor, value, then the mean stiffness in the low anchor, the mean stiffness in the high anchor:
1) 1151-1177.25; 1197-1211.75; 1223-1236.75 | 0.21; 34.4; 35.3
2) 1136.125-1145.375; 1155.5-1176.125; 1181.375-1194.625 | 0.20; 40.2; 41.1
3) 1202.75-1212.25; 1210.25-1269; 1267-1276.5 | -0.10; 24.4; 44.1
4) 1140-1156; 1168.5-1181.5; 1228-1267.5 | 0.10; 38.6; 38.3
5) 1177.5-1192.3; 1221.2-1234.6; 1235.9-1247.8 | 0.08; 40.6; 37.3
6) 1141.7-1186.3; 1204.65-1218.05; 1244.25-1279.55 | 0.36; 36.5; 41.2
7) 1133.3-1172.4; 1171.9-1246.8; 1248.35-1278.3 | 0.10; 36.4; 41.5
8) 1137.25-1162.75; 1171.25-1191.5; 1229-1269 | -0.03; 38.2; 38.6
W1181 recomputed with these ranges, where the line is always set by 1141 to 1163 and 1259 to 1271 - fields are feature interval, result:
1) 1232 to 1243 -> 1.3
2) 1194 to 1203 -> 0.6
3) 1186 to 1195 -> -0.4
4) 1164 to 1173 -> 1.8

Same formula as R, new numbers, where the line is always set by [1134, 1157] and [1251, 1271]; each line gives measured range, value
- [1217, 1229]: 0.11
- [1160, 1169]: 0.20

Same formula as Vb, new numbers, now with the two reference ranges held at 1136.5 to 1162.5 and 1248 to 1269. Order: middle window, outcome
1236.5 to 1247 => 0.078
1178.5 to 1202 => -0.016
